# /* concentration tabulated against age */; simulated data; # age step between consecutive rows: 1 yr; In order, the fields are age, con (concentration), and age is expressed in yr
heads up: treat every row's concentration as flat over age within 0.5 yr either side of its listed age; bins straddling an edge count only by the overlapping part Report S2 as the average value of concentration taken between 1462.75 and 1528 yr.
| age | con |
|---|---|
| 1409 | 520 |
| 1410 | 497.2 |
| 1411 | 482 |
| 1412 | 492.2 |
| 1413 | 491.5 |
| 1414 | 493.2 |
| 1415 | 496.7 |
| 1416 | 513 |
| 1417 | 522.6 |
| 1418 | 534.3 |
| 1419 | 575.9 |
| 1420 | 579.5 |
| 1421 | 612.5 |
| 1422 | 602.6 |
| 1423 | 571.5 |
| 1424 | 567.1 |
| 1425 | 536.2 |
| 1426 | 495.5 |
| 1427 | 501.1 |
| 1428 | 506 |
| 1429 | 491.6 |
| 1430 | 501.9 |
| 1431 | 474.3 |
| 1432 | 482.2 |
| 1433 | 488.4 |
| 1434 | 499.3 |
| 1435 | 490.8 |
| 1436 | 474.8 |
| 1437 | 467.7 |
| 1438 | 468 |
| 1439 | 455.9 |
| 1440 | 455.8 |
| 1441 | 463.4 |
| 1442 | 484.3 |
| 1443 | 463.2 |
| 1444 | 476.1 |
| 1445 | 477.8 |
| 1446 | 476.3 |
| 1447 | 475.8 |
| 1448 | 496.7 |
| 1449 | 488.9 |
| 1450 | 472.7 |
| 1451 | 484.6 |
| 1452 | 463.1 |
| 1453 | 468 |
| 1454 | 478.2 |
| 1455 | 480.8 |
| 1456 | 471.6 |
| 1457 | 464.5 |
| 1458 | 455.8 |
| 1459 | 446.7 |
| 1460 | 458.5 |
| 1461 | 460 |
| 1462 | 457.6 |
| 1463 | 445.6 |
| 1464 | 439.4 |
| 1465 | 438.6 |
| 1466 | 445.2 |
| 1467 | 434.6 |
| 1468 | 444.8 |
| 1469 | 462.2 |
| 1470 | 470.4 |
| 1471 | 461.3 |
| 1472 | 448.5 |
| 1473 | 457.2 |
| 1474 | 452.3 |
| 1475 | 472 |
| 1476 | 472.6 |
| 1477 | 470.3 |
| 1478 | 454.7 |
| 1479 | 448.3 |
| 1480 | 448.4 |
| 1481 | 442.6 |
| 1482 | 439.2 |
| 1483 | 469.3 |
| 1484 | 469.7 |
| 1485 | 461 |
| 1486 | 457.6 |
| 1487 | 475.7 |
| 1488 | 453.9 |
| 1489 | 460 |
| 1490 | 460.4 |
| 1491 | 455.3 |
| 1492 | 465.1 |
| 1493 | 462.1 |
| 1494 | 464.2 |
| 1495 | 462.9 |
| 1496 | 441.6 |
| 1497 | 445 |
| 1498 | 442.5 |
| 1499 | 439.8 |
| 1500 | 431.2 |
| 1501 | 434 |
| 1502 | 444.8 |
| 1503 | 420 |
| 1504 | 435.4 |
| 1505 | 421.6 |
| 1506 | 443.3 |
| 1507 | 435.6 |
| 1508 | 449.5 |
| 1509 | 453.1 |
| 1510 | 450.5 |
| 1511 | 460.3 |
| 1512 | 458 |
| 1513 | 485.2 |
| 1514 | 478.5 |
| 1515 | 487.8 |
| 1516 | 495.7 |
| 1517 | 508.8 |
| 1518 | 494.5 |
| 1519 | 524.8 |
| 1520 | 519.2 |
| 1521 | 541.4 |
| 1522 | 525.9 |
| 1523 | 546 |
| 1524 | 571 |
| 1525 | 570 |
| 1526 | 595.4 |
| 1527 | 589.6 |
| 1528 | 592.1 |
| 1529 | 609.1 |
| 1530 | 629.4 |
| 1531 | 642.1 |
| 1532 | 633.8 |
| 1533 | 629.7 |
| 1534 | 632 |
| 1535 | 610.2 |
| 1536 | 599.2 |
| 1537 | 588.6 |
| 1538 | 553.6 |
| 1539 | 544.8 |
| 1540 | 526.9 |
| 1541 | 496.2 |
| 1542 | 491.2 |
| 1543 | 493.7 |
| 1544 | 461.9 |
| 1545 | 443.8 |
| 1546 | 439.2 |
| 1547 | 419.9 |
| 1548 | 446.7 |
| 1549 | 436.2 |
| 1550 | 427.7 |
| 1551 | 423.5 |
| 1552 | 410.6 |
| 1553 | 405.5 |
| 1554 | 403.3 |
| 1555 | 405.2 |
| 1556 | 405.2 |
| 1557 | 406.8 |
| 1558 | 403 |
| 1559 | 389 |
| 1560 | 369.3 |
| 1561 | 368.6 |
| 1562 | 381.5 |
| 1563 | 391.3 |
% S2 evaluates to 470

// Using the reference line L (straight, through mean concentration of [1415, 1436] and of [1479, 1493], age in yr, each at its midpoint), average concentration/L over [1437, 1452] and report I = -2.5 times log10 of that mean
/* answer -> 0.07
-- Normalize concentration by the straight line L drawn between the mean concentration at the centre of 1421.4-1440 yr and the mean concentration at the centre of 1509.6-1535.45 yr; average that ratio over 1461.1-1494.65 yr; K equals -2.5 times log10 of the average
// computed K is 0.156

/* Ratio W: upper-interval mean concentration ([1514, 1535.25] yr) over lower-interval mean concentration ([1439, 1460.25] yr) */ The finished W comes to 1.20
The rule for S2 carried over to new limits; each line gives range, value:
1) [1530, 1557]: 500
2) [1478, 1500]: 455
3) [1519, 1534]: 585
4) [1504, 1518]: 464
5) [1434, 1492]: 463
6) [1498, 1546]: 515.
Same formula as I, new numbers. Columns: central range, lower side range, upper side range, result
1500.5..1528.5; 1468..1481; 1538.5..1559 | -0.10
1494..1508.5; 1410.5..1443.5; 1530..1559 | 0.13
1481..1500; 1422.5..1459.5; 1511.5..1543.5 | 0.15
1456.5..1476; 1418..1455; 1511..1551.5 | 0.12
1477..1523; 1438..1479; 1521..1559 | 0.06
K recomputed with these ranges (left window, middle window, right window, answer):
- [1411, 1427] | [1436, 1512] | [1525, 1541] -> 0.23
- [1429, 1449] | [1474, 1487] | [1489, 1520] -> 0.02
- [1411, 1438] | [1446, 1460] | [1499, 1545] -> 0.10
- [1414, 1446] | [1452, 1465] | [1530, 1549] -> 0.12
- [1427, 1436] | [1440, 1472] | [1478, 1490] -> 0.03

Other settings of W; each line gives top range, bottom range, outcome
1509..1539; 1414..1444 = 1.08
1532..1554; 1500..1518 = 1.09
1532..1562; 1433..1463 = 1.00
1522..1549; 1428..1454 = 1.15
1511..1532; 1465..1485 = 1.19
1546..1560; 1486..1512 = 0.92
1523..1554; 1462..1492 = 1.16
